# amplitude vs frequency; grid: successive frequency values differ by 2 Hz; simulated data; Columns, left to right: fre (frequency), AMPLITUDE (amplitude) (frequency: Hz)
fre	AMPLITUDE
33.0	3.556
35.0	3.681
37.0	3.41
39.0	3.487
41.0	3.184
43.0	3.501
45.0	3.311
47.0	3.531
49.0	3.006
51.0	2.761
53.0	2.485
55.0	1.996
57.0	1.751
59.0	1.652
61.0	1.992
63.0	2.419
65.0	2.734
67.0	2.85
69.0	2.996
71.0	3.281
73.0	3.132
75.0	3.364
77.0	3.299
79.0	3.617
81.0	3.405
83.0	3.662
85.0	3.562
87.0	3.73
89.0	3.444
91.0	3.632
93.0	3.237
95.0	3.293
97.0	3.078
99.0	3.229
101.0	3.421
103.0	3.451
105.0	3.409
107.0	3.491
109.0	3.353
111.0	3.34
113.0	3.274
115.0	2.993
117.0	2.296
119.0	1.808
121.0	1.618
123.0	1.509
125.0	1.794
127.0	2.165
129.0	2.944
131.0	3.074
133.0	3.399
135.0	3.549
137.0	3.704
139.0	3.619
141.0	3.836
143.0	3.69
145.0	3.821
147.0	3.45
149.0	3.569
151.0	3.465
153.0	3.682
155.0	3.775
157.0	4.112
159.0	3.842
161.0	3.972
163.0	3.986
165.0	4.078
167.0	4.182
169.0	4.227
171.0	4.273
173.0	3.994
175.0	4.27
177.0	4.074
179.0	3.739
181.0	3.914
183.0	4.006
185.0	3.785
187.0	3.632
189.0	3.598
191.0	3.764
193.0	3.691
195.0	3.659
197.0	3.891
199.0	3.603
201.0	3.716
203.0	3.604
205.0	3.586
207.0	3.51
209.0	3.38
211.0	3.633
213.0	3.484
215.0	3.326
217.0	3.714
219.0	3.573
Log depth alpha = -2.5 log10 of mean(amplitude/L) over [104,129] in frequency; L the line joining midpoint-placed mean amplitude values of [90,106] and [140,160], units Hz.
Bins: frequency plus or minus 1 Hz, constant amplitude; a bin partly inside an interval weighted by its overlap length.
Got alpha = 0.312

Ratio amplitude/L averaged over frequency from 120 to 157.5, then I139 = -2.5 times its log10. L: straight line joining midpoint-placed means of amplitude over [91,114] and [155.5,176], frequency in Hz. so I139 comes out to 0.19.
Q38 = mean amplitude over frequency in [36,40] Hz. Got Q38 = 3.45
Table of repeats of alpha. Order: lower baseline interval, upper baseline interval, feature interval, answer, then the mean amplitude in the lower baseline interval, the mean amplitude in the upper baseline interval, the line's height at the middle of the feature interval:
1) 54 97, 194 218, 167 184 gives -0.178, 3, 3.59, 3.45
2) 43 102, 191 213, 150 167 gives -0.135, 3.04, 3.63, 3.43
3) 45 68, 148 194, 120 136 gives 0.328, 2.51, 3.9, 3.38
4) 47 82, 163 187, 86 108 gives -0.087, 2.77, 4.03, 3.14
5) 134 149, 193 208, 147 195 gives -0.065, 3.66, 3.66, 3.66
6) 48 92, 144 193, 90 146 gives 0.108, 2.94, 3.88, 3.4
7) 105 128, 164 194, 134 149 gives -0.178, 2.55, 3.95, 3.11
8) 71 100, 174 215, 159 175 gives -0.129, 3.4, 3.72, 3.64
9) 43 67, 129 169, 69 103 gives -0.153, 2.57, 3.72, 2.95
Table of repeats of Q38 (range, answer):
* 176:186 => 3.9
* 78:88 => 3.6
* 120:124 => 1.56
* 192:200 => 3.71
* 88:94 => 3.44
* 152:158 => 3.86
